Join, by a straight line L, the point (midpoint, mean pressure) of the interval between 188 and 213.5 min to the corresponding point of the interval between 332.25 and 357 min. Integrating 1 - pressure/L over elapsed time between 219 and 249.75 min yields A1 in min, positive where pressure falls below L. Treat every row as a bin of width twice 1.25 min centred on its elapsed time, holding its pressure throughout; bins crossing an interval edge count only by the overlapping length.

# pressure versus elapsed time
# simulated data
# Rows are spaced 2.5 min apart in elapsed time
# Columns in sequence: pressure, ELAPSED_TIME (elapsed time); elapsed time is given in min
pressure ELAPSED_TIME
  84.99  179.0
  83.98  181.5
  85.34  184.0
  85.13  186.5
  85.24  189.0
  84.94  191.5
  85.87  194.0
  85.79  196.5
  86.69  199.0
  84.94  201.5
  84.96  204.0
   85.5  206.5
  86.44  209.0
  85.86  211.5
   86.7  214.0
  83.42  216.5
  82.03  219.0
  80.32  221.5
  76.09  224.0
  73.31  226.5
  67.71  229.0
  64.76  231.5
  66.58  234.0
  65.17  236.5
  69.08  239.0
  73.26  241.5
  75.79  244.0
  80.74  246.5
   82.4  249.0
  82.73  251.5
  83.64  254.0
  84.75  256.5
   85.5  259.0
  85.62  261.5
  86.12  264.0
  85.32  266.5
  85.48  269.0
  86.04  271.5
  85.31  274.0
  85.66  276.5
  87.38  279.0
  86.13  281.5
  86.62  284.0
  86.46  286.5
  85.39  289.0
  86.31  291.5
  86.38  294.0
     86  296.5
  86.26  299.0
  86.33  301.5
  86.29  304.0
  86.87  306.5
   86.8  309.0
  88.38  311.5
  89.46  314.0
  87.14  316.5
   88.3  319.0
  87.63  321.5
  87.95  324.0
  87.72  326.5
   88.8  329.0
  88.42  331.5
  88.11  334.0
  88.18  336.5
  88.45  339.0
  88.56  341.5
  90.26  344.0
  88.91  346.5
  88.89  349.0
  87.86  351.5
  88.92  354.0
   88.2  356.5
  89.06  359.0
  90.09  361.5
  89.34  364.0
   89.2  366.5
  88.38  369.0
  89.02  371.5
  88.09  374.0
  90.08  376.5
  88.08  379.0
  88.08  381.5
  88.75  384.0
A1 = 4.7 min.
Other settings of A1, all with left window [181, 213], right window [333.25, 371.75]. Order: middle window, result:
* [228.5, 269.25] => 4.09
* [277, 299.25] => 0.29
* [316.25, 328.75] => 0.04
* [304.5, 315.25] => 0.02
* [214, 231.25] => 1.79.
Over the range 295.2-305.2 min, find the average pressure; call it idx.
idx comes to 86.2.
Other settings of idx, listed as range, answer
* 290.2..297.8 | 86.2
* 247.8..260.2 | 83.8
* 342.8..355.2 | 89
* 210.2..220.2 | 84.5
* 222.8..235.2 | 69.7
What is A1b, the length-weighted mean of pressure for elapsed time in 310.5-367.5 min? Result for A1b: 88.6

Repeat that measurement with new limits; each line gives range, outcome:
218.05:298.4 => 80.8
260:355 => 87.2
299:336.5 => 87.7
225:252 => 72.6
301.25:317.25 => 87.4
